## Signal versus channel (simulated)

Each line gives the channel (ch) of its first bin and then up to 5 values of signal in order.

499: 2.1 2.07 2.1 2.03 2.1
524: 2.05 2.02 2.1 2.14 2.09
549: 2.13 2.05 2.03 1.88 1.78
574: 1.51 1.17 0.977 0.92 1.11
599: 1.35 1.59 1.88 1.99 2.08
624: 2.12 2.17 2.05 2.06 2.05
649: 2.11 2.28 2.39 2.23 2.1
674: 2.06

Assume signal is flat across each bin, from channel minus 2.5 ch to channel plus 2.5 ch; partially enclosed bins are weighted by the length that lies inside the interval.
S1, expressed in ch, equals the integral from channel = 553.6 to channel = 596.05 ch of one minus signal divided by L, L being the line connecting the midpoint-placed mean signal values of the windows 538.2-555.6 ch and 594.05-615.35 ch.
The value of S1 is 9.5 ch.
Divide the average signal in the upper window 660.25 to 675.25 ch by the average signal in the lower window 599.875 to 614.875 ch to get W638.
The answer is 1.23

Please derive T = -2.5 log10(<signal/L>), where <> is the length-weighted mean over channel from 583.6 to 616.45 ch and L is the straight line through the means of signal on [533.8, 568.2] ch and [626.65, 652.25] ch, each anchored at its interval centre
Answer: 0.404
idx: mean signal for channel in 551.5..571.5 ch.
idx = 1.93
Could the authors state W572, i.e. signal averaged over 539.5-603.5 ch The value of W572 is 1.6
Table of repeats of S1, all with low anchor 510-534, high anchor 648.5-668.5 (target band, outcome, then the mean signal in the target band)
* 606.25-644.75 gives 2.8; 2.05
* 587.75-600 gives 5.9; 1.12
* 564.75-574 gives 1.7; 1.73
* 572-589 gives 7.7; 1.17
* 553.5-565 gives 0.7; 1.99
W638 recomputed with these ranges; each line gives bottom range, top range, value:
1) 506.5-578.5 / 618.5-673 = 1.09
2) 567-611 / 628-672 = 1.59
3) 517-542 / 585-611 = 0.64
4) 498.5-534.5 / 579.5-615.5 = 0.66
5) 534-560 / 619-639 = 1.00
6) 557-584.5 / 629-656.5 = 1.33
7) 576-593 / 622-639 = 2.02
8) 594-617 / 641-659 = 1.32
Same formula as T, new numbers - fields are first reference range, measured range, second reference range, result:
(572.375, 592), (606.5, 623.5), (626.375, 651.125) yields -0.185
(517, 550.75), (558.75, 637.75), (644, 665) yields 0.290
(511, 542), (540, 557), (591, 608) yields -0.124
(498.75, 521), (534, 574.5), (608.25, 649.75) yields 0.048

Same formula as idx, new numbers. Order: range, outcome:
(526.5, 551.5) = 2.1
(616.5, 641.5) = 2.1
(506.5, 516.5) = 2.06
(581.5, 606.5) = 1.19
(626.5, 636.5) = 2.11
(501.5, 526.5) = 2.07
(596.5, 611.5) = 1.61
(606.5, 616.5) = 1.93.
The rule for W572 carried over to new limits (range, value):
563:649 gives 1.7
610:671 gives 2.13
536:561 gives 2.09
